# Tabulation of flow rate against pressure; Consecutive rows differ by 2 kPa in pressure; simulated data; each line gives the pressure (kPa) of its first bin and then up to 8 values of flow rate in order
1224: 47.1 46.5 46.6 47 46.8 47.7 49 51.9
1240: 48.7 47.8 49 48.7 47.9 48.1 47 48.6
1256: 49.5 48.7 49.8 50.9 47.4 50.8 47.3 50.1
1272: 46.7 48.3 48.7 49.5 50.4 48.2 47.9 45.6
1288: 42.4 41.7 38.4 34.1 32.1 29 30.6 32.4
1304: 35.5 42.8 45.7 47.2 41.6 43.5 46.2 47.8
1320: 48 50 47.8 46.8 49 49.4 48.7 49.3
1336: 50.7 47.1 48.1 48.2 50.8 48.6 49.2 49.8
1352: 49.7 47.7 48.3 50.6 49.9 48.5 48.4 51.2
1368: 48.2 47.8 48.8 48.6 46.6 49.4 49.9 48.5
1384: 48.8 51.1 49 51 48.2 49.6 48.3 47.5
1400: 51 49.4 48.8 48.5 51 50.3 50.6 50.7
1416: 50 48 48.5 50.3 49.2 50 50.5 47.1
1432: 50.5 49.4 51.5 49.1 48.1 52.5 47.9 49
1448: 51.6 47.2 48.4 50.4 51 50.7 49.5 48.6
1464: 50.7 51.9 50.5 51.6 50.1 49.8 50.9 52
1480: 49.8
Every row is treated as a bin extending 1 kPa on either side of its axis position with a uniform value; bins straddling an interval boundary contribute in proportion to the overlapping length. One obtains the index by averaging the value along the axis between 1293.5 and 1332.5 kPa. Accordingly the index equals 42.4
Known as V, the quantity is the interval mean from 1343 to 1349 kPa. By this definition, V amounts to 49.5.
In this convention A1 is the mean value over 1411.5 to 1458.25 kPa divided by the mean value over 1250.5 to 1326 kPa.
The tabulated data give 1.11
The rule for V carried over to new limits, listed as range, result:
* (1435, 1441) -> 49.6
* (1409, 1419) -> 49.9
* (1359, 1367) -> 49.5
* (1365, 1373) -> 49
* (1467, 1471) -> 51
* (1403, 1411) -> 49.6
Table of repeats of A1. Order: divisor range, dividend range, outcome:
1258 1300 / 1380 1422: 1.11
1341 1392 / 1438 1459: 1.01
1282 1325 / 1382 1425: 1.19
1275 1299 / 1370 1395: 1.16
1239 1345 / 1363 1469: 1.08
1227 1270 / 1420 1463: 1.02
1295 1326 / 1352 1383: 1.18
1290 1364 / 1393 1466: 1.10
